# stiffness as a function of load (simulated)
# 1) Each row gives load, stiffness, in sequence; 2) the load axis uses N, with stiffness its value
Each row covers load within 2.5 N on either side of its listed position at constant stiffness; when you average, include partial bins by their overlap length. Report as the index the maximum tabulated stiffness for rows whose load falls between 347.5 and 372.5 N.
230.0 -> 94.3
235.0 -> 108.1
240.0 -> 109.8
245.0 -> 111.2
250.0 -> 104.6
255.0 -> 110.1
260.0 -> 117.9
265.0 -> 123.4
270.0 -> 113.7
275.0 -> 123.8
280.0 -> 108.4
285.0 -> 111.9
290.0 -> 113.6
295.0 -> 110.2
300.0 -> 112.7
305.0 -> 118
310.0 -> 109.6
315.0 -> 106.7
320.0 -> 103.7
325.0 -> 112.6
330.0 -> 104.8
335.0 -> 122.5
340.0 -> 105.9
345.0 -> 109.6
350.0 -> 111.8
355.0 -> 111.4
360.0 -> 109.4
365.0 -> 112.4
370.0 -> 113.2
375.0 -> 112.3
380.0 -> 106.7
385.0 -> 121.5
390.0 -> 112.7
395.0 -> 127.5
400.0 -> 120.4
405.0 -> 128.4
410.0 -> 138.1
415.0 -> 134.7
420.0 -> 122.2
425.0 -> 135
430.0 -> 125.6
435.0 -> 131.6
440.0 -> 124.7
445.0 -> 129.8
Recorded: 113.2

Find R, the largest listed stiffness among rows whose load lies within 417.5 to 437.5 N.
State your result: 135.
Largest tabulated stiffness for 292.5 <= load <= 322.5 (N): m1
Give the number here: 118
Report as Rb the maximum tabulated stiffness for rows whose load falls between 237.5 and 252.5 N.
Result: 111.2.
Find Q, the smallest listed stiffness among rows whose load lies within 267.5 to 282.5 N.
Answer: 108.4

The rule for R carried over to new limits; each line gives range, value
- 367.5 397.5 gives 127.5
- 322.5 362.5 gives 122.5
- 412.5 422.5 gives 134.7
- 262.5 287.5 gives 123.8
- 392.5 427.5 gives 138.1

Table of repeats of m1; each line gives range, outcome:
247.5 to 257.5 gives 110.1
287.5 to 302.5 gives 113.6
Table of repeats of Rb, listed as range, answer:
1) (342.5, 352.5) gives 111.8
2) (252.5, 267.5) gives 123.4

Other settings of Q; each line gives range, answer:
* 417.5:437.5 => 122.2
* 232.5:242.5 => 108.1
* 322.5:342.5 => 104.8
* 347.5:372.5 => 109.4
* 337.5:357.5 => 105.9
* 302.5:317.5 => 106.7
